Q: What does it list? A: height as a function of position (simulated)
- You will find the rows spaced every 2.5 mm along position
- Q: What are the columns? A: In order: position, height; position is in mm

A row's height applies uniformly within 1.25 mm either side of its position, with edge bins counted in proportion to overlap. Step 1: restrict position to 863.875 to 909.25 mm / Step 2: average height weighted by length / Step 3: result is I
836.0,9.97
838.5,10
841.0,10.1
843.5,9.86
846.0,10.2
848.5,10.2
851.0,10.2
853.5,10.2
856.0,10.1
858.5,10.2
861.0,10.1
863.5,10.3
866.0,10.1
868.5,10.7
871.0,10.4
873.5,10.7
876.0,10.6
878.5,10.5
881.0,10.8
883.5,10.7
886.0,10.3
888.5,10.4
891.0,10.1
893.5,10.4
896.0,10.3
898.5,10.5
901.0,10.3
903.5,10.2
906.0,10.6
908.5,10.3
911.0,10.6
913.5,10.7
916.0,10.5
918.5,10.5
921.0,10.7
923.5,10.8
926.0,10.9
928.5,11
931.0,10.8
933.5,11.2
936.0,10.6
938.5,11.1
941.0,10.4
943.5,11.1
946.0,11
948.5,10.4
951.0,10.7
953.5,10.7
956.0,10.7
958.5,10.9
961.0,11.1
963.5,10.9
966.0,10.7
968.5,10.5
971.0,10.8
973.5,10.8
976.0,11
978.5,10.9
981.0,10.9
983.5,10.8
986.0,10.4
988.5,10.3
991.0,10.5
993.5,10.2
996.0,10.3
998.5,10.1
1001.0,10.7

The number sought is 10.4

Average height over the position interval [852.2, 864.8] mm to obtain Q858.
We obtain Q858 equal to 10.2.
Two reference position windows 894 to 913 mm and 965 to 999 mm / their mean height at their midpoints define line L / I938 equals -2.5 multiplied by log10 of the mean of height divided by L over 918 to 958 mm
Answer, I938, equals -0.03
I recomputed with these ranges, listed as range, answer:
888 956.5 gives 10.6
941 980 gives 10.8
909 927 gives 10.7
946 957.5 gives 10.7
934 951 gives 10.8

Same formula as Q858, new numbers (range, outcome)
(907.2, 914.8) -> 10.5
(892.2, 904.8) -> 10.3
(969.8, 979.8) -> 10.9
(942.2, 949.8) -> 10.8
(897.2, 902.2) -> 10.4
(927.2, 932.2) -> 10.9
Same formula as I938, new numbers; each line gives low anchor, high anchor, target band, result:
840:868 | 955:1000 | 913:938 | -0.03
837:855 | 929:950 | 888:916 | 0.01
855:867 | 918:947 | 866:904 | -0.01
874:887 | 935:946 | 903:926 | 0.02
